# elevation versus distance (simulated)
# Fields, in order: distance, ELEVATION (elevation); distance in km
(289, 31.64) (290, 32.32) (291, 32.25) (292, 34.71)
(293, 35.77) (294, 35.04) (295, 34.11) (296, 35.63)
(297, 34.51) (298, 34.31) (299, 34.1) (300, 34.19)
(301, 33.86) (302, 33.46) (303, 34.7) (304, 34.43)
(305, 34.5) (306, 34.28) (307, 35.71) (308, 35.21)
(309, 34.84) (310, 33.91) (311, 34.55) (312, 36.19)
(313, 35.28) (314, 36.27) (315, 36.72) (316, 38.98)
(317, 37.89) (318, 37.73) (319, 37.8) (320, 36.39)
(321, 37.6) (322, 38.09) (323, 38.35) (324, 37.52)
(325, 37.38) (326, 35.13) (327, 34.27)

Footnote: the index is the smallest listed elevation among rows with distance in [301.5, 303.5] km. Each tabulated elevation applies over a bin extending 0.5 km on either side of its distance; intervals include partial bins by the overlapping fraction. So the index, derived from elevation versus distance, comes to 33.46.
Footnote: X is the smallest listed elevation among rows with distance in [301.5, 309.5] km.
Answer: 33.46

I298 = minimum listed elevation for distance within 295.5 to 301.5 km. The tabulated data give 33.86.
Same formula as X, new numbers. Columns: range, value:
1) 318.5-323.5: 36.39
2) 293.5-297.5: 34.11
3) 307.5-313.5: 33.91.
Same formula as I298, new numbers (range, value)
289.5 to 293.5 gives 32.25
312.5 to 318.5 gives 35.28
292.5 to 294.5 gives 35.04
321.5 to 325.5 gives 37.38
